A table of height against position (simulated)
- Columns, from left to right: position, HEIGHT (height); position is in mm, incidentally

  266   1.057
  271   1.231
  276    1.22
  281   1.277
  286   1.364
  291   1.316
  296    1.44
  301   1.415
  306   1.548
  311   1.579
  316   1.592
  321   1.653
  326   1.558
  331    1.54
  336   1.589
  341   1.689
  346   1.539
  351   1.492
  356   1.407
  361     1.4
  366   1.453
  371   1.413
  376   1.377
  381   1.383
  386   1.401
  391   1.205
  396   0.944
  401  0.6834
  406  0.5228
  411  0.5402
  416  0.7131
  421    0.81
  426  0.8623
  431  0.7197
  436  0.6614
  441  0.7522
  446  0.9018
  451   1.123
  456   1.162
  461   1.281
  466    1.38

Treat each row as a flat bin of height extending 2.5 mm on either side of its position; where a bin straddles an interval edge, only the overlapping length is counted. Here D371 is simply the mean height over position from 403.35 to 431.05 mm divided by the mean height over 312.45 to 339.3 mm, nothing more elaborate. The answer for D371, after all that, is 0.44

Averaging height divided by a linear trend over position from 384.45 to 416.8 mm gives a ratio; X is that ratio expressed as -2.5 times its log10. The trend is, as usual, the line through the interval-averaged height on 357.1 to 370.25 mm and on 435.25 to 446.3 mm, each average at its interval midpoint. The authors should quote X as 0.305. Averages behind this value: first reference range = 1.42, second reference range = 0.763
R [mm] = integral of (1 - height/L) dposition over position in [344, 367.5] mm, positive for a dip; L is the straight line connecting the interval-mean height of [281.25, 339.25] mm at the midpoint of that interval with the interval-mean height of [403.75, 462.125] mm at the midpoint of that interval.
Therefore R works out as -3.8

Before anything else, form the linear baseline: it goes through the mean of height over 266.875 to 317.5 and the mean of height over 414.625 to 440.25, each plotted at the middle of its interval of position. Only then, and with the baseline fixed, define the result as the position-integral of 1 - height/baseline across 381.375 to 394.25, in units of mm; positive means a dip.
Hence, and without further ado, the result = -4.8 mm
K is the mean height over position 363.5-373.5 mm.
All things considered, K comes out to 1.43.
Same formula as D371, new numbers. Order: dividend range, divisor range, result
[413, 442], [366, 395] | 0.56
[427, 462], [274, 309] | 0.67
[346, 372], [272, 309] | 1.06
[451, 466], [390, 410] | 1.56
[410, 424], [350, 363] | 0.50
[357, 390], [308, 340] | 0.88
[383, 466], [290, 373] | 0.60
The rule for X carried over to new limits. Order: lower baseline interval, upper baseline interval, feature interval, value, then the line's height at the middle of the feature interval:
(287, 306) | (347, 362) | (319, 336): -0.11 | 1.43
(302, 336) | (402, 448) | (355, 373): -0.18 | 1.21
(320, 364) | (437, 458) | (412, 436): 0.40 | 1.09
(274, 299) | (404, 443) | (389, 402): -0.16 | 0.828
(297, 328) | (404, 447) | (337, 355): -0.19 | 1.3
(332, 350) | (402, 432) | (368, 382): -0.18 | 1.19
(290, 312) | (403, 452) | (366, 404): -0.21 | 0.988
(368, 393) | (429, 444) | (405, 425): 0.37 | 0.964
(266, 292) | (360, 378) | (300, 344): -0.18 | 1.33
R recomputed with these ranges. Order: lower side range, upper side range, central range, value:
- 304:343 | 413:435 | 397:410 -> 4.19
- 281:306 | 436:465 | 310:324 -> -2.87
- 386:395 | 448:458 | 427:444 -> 6.24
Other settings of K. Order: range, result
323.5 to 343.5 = 1.59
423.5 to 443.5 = 0.749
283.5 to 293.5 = 1.34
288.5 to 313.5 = 1.46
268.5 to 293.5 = 1.28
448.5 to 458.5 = 1.14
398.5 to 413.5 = 0.582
